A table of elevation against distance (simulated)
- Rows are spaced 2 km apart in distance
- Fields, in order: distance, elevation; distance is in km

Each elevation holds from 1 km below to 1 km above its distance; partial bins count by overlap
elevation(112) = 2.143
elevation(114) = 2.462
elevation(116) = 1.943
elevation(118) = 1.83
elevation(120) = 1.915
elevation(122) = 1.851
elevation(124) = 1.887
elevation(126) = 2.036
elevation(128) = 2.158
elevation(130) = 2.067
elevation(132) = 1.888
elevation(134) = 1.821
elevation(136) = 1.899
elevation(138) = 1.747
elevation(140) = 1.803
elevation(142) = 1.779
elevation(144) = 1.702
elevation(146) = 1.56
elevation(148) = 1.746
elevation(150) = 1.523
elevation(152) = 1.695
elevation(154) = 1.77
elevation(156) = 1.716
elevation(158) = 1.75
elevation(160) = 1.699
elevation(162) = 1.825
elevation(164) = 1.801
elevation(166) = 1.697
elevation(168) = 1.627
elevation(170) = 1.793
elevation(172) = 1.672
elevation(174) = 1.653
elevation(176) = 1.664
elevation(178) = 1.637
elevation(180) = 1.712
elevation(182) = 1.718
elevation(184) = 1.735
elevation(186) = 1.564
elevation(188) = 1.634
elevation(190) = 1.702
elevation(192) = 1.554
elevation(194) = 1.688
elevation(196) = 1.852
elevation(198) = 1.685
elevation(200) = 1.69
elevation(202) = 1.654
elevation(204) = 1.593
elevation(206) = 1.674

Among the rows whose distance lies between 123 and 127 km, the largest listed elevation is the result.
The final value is 2.036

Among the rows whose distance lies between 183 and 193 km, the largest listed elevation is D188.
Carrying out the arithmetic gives 1.735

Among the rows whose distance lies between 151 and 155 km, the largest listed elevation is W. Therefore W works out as 1.77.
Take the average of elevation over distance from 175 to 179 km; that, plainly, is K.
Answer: 1.65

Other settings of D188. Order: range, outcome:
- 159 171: 1.825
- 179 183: 1.718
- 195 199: 1.852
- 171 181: 1.712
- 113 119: 2.462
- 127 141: 2.158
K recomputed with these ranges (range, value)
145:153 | 1.63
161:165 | 1.81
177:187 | 1.67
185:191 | 1.63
